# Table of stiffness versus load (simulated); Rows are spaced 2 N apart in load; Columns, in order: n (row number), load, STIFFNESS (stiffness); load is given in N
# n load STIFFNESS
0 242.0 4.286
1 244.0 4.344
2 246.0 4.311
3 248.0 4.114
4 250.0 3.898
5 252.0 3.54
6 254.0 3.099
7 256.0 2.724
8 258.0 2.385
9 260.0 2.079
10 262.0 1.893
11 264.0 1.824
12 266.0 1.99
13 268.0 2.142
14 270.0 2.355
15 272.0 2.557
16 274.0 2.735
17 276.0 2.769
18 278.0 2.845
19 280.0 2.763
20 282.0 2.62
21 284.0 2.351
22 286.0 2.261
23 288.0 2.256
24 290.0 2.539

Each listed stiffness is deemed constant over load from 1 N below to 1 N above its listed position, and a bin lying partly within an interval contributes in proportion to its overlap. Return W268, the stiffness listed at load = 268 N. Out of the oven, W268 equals 2.142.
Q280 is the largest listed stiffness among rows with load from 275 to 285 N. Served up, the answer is 2.845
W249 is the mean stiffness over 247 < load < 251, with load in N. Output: 4.01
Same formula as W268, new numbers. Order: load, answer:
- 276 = 2.769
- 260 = 2.079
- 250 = 3.898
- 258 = 2.385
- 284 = 2.351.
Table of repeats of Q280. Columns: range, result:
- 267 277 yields 2.769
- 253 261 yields 3.099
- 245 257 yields 4.311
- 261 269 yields 2.142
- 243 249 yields 4.344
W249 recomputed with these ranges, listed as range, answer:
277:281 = 2.8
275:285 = 2.67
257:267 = 2.03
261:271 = 2.04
